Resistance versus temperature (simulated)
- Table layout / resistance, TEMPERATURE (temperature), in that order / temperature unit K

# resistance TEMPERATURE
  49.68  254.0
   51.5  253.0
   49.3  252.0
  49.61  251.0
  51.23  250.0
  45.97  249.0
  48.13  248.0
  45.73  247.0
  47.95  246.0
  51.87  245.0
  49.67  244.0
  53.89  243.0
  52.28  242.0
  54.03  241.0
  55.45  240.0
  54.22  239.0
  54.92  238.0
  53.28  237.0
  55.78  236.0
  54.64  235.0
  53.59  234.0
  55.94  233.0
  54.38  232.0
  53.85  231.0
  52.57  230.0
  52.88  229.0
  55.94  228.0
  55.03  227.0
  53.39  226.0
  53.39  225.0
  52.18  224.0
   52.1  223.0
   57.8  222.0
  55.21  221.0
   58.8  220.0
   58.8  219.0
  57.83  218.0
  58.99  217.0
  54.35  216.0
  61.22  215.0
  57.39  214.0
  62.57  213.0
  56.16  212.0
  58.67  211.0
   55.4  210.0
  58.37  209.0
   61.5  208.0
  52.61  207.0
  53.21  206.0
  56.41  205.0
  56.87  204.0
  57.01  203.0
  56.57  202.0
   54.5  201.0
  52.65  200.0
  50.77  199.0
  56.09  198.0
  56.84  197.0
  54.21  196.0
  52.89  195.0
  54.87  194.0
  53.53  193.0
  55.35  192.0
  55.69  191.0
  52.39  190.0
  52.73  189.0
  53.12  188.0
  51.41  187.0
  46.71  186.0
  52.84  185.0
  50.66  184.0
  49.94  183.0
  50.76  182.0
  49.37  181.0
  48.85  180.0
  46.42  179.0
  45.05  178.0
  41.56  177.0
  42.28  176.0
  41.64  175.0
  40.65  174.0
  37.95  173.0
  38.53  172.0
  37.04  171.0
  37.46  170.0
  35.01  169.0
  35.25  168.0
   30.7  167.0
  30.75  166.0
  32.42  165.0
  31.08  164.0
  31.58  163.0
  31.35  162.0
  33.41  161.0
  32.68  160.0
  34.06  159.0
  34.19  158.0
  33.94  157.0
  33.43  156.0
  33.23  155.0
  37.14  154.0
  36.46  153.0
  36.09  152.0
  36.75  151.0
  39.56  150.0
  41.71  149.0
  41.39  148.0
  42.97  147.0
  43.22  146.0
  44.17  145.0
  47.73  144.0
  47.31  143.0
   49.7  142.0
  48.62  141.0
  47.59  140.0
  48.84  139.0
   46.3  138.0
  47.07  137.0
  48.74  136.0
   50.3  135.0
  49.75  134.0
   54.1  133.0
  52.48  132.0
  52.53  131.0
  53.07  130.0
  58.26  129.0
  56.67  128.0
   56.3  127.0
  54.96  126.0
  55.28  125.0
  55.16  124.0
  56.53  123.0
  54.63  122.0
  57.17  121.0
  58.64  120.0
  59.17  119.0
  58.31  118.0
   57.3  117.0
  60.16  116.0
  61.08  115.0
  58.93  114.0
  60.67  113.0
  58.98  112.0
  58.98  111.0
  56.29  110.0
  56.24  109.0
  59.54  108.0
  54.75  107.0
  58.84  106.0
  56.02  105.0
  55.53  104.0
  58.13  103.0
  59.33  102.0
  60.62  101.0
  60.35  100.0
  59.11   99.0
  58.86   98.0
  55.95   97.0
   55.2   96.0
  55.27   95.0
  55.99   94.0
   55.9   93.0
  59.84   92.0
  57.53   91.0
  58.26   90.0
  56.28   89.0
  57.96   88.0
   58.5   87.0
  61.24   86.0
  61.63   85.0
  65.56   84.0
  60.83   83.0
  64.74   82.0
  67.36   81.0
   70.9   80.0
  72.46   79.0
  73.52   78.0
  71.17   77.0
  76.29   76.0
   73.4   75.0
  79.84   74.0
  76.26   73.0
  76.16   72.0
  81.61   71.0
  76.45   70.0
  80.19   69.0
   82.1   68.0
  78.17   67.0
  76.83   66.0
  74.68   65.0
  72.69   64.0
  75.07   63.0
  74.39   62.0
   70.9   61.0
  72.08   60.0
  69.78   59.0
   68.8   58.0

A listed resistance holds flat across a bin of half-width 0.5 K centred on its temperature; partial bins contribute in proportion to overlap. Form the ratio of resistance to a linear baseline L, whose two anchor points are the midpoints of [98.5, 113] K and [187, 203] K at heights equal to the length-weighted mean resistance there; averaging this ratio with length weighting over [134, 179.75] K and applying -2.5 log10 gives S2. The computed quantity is 0.37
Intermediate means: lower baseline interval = 58.1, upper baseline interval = 54.2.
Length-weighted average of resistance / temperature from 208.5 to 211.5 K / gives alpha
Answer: 57.5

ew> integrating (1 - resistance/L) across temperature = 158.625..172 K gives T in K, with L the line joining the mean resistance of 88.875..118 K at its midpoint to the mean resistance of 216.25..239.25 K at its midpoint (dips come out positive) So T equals 5.4 K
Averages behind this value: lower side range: 58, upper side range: 55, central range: 33.5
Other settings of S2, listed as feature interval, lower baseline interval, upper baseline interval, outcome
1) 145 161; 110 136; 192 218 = 0.45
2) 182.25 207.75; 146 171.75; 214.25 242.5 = -0.18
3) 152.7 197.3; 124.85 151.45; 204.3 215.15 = 0.25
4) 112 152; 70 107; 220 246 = 0.18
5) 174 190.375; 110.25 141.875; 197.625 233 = 0.15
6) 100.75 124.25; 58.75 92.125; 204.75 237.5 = 0.15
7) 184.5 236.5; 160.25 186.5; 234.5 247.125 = -0.17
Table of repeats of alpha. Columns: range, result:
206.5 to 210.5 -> 57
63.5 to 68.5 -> 76.9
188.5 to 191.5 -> 53.6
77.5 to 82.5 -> 69.8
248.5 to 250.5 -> 48.6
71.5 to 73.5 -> 76.2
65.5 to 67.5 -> 77.5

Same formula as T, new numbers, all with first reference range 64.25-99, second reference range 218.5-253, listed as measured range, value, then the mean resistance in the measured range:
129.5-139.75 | 1.99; 50.3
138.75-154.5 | 4.70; 43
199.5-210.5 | -0.01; 55.9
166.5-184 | 4.96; 41.9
